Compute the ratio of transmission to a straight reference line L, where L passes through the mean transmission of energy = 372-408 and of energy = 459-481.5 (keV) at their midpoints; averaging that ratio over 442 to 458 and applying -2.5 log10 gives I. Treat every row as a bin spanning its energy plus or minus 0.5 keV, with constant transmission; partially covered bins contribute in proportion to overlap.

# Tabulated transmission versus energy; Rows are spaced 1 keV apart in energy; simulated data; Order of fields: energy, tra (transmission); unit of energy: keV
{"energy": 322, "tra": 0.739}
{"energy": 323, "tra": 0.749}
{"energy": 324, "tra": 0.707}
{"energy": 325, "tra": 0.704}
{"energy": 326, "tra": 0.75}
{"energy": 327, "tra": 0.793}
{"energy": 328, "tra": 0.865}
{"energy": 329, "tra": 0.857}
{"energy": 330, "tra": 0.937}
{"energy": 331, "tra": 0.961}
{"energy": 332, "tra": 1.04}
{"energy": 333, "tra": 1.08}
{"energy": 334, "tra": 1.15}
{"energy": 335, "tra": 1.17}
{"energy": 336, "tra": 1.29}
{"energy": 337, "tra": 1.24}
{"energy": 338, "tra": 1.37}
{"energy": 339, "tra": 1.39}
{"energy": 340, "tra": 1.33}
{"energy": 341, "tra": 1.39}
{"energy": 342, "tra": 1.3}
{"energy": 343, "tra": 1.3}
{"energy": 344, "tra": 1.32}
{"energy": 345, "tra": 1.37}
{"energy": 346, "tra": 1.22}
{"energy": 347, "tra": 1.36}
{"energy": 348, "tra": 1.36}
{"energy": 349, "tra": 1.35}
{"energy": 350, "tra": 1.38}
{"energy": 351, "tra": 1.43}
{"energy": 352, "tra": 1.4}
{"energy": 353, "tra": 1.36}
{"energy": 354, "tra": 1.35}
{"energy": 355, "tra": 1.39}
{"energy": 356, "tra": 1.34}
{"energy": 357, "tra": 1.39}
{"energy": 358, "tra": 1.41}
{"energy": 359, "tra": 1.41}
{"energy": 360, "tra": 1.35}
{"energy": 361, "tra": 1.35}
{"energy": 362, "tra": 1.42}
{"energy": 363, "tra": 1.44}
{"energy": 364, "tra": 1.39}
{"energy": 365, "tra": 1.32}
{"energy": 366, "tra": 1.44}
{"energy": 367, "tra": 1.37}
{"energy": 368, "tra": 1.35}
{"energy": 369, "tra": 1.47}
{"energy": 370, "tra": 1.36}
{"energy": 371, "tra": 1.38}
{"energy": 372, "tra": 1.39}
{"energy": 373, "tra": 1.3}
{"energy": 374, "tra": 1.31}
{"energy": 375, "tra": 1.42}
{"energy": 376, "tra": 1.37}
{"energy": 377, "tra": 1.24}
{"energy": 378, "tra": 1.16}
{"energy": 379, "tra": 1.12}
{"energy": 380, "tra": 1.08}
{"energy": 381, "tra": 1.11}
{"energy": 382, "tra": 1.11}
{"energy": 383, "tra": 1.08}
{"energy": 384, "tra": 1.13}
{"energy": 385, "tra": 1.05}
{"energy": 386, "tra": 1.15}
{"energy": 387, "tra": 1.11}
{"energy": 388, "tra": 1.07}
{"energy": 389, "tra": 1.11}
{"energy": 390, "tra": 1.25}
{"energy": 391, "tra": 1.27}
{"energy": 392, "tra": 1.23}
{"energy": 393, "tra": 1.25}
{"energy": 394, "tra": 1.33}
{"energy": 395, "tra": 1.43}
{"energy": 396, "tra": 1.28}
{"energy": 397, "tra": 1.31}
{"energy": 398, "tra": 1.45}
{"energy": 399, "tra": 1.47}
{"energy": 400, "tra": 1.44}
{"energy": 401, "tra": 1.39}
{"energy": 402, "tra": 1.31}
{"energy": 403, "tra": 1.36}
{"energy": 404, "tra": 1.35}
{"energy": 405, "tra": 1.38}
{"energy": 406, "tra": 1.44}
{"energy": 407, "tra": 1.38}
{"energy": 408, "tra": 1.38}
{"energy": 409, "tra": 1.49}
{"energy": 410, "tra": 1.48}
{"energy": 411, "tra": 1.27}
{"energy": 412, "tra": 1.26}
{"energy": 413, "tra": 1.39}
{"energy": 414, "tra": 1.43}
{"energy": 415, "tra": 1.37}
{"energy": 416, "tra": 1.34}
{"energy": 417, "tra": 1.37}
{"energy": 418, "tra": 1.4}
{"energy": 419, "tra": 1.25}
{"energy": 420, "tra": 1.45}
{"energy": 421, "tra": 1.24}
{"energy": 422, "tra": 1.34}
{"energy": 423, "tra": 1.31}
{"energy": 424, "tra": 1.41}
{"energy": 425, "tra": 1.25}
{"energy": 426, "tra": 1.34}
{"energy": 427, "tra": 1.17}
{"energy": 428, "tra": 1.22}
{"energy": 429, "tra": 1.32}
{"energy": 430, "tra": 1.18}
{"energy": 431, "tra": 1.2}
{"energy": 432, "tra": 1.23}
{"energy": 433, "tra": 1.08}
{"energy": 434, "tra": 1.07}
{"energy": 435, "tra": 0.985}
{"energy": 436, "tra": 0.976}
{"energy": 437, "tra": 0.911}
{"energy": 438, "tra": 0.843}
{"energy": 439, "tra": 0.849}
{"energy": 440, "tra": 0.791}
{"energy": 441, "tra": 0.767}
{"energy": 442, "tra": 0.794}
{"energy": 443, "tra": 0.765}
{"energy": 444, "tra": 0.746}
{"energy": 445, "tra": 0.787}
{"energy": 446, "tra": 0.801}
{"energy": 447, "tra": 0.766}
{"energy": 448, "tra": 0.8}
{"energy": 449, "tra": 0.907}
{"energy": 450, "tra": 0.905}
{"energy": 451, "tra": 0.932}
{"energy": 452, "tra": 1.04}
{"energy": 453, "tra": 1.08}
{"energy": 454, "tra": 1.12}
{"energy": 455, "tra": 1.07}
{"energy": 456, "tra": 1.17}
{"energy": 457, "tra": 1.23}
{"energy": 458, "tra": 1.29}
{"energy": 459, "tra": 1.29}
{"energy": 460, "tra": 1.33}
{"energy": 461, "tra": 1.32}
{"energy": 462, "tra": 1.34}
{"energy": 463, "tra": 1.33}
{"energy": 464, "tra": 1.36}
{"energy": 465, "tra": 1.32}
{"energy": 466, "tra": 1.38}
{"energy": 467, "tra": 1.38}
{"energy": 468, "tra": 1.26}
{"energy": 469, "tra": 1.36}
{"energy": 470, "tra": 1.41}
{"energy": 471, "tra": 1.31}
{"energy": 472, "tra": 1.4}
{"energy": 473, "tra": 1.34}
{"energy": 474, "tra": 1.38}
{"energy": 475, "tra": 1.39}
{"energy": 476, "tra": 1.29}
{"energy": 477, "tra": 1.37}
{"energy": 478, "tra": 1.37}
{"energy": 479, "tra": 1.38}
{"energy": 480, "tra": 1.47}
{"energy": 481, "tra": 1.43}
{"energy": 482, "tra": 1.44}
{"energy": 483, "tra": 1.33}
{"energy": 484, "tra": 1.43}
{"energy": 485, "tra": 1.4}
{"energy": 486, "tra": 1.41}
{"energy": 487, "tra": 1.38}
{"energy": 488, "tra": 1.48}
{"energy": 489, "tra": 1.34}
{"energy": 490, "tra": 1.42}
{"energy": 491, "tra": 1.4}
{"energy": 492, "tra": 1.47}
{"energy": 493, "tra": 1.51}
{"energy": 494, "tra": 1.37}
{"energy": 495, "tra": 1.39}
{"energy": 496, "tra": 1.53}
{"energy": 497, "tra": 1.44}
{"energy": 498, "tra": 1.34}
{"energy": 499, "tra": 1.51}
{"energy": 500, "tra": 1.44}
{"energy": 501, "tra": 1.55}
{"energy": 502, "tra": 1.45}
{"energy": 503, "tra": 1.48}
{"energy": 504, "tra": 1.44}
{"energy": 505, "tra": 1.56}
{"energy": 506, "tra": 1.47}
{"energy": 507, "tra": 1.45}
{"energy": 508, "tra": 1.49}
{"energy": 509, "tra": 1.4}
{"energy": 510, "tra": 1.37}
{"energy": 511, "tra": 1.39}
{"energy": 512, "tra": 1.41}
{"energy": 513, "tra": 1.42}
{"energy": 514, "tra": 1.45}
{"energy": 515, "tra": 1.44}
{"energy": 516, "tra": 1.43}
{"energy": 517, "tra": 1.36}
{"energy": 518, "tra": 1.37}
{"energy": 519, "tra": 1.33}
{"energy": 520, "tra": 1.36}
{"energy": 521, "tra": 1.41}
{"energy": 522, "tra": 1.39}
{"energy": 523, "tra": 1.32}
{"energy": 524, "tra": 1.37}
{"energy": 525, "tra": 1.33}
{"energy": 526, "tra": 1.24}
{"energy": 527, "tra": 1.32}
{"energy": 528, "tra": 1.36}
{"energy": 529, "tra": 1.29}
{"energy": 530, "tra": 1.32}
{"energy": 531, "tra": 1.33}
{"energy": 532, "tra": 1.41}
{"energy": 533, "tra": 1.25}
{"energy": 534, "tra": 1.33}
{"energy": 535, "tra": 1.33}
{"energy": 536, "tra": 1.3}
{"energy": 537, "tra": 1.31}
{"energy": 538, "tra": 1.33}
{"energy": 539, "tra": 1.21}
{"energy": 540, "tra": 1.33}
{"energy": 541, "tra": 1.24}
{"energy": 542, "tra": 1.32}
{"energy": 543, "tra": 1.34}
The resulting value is 0.37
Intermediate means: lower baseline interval 1.27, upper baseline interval 1.36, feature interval 0.948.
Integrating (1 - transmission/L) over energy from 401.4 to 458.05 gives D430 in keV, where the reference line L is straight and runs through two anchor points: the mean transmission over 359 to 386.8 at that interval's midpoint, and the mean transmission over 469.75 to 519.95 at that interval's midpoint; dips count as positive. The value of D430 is 8.0 keV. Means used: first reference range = 1.28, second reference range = 1.42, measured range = 1.15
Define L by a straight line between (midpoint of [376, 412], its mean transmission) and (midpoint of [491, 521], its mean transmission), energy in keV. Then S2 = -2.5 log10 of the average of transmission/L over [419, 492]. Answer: 0.137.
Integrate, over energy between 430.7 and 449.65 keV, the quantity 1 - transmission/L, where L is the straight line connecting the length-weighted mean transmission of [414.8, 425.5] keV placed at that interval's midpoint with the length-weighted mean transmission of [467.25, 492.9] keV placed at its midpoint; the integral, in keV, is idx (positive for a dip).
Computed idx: 6.42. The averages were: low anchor 1.34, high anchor 1.39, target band 0.895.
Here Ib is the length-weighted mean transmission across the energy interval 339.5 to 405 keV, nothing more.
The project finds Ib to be 1.31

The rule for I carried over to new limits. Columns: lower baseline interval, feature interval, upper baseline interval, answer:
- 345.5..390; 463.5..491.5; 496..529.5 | 0.001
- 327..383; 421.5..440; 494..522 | 0.187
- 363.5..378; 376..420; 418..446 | -0.050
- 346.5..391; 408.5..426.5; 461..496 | -0.015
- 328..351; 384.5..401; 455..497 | 0.016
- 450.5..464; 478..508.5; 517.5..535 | -0.134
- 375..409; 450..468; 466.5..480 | 0.101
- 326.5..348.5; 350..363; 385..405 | -0.138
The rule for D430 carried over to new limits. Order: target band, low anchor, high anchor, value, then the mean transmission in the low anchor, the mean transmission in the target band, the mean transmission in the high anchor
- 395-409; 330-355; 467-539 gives -0.7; 1.28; 1.39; 1.39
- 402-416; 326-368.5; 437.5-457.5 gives -4.4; 1.27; 1.38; 0.908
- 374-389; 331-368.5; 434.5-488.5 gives 1.4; 1.33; 1.16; 1.17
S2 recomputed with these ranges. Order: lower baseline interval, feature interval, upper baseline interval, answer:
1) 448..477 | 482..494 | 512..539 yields -0.10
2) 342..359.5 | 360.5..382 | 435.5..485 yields 0.00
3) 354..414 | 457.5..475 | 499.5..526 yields 0.03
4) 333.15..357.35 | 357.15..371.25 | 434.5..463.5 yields -0.10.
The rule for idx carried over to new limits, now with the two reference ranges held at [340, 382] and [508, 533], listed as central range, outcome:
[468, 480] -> 0.0 keV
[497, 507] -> -0.8 keV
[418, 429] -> 0.4 keV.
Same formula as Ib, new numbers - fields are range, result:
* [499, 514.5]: 1.45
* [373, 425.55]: 1.3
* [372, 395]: 1.2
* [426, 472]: 1.1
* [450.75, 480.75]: 1.29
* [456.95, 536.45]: 1.38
